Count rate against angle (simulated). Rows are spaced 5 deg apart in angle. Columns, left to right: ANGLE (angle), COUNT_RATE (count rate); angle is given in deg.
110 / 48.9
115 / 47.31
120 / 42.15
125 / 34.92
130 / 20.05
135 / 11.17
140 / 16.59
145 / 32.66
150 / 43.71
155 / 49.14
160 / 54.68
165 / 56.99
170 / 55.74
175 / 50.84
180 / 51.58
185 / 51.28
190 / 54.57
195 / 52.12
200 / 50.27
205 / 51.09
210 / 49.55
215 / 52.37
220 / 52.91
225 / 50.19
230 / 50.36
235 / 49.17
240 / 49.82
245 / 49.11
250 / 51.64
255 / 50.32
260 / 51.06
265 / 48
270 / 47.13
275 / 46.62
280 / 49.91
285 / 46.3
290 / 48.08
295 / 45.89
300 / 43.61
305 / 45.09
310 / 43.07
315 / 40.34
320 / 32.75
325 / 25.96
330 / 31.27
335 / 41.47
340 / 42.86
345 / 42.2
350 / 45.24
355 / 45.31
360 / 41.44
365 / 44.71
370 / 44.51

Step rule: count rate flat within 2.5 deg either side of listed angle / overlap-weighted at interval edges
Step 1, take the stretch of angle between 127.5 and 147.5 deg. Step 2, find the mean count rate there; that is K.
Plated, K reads 20.1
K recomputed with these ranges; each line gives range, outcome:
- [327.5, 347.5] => 39.5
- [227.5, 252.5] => 50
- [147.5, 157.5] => 46.4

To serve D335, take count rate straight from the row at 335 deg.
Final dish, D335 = 41.47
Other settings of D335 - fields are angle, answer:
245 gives 49.11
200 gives 50.27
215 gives 52.37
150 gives 43.71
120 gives 42.15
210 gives 49.55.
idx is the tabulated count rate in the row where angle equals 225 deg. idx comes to 50.19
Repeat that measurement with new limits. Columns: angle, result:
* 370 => 44.51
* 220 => 52.91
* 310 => 43.07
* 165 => 56.99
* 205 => 51.09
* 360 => 41.44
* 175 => 50.84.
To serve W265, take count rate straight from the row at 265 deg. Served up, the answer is 48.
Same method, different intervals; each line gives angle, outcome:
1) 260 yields 51.06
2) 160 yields 54.68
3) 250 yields 51.64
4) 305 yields 45.09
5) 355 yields 45.31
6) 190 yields 54.57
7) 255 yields 50.32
